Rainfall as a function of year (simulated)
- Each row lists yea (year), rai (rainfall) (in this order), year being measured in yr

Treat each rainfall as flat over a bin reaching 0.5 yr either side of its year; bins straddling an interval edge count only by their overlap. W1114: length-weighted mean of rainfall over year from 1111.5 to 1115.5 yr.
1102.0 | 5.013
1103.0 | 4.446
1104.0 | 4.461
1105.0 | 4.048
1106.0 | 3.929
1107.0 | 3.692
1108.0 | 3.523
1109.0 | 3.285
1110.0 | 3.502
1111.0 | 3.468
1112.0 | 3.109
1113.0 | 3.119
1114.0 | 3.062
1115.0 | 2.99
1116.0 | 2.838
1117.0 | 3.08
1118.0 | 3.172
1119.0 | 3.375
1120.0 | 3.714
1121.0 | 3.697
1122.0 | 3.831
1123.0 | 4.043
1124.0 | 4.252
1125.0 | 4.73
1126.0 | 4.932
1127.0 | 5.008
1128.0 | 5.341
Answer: 3.07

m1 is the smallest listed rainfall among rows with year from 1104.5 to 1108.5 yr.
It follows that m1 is 3.523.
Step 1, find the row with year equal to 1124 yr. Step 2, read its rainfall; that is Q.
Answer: 4.252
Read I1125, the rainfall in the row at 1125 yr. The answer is 4.73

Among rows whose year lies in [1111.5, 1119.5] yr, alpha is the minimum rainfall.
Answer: 2.838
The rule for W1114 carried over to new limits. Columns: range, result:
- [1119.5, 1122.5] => 3.75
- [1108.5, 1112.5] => 3.34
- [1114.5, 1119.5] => 3.09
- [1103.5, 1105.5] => 4.25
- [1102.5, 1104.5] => 4.45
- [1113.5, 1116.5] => 2.96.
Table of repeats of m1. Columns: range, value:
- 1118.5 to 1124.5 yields 3.375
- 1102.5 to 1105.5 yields 4.048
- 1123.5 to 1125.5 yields 4.252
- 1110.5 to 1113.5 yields 3.109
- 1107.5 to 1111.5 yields 3.285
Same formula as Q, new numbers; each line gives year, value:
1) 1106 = 3.929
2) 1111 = 3.468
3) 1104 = 4.461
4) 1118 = 3.172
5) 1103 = 4.446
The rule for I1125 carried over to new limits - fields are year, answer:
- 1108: 3.523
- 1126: 4.932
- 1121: 3.697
